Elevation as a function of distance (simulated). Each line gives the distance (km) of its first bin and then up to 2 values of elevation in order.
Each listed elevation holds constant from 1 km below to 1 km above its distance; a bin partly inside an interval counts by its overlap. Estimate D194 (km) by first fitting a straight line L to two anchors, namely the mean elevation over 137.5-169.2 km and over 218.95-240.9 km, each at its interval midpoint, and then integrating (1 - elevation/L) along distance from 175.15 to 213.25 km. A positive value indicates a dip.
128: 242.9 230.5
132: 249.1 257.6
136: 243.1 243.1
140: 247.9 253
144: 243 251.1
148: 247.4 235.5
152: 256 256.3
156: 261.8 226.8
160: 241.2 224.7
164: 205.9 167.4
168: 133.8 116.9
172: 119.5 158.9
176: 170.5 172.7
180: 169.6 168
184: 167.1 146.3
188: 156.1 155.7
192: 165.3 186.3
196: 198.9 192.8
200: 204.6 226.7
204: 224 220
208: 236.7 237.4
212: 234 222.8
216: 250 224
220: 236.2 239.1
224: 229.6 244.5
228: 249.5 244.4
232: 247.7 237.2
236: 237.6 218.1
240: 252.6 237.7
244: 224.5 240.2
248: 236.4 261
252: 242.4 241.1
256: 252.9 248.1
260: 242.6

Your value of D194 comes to 7.1 km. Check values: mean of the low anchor 230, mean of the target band 191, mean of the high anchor 240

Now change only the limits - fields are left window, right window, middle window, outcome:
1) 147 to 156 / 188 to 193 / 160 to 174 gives 3.2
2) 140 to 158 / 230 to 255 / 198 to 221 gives 1.5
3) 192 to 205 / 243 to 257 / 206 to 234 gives -2.3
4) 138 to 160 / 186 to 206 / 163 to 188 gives 6.6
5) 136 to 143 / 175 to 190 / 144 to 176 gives 0.4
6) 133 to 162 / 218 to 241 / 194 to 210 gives 1.8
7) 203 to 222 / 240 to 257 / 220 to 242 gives -0.2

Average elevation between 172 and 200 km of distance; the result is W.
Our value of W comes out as 169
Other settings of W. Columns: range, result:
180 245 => 215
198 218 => 226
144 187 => 196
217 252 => 239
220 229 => 240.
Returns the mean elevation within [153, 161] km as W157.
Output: 247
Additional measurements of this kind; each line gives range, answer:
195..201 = 199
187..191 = 156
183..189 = 156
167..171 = 125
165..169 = 151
